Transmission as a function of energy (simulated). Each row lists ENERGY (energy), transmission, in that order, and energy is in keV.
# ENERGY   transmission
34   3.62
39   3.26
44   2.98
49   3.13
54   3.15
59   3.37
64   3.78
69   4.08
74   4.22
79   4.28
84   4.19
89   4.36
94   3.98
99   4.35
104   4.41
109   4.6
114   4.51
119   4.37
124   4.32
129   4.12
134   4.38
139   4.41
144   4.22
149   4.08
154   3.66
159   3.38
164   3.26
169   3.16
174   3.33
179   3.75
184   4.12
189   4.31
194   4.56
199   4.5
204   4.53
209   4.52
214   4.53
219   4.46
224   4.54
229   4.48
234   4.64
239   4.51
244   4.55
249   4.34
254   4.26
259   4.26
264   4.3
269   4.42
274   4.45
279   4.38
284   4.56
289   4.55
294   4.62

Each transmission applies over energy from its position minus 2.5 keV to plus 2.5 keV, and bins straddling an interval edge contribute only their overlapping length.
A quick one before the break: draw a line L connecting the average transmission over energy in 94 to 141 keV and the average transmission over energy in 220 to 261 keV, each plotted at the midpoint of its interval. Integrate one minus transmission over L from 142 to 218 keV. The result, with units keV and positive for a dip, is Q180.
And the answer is 7.0 keV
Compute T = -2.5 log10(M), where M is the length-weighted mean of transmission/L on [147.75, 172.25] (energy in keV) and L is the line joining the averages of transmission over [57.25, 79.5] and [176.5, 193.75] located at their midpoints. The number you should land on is 0.18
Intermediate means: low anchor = 3.94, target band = 3.47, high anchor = 4.13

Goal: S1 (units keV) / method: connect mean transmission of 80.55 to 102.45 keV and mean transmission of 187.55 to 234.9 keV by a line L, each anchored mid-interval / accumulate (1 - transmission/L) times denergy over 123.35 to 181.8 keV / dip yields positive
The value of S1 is 7.3 keV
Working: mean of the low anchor 4.23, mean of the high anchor 4.51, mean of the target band 3.83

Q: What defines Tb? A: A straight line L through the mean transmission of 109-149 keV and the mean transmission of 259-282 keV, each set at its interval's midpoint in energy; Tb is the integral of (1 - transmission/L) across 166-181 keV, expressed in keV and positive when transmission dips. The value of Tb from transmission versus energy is 3.3 keV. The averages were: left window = 4.33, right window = 4.38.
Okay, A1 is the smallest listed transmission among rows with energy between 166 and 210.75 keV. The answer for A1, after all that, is 3.16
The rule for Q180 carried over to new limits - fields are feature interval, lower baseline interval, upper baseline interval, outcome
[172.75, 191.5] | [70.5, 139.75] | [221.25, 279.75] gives 2.0 keV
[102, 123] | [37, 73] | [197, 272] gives -3.9 keV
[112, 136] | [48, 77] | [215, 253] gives -2.3 keV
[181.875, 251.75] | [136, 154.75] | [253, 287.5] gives -3.1 keV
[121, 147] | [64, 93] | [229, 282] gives -0.2 keV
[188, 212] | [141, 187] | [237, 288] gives -3.4 keV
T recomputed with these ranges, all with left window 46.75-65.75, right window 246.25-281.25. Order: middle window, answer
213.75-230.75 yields -0.09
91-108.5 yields -0.20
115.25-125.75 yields -0.19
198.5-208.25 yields -0.12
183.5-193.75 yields -0.09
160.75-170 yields 0.20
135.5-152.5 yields -0.12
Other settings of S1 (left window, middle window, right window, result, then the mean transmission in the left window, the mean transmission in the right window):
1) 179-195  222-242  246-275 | -1.2 keV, 4.22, 4.34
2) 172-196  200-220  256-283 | -1.9 keV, 4.02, 4.37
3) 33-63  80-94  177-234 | -2.7 keV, 3.26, 4.41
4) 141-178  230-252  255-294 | -1.7 keV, 3.6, 4.42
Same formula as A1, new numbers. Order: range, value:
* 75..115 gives 3.98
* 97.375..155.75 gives 3.66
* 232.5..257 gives 4.26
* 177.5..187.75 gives 3.75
